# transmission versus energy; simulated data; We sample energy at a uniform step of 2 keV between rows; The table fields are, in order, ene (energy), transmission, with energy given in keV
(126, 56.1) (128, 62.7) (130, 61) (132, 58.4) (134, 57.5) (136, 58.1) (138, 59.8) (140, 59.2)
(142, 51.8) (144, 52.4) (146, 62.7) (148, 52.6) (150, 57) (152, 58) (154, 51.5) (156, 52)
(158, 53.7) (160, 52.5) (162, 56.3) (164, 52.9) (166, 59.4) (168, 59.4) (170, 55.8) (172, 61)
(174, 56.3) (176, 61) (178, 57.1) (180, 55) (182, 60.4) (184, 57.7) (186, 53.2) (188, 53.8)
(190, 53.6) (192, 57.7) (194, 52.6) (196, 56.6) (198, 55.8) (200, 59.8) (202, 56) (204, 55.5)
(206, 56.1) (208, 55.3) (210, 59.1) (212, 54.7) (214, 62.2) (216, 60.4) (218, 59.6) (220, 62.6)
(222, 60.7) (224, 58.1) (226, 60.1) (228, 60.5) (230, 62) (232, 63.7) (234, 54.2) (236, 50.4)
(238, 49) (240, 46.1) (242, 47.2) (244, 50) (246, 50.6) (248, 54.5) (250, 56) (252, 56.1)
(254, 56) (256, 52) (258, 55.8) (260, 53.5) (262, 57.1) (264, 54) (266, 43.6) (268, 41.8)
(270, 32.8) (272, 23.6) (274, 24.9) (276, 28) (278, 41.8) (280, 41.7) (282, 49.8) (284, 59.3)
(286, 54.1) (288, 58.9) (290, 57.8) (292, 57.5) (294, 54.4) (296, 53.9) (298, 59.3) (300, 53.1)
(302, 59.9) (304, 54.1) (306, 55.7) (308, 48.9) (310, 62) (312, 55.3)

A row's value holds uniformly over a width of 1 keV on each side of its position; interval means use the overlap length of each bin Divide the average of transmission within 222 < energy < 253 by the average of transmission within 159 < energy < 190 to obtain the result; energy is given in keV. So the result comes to 0.97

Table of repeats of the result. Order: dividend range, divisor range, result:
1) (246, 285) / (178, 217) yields 0.82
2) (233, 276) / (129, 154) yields 0.83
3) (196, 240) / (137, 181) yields 1.02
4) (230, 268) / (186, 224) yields 0.92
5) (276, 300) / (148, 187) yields 0.93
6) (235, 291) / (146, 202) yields 0.86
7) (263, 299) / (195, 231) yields 0.79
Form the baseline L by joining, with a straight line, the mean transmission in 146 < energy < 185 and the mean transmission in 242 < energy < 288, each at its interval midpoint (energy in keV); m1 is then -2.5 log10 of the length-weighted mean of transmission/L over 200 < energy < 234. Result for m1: -0.14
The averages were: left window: 56.5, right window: 47.4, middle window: 59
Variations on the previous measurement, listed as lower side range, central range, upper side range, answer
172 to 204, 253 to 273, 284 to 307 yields 0.20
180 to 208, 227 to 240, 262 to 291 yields -0.11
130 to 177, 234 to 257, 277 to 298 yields 0.05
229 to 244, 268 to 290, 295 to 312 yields 0.28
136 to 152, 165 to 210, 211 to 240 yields 0.01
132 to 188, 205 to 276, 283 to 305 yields 0.08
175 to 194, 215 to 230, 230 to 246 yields -0.13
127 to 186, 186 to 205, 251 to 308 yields -0.02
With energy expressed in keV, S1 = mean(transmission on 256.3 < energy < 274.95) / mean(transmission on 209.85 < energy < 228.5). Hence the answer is 0.73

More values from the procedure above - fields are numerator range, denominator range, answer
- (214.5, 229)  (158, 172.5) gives 1.07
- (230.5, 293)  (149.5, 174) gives 0.88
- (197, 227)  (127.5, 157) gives 1.03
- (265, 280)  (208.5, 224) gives 0.58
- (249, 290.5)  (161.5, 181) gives 0.83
